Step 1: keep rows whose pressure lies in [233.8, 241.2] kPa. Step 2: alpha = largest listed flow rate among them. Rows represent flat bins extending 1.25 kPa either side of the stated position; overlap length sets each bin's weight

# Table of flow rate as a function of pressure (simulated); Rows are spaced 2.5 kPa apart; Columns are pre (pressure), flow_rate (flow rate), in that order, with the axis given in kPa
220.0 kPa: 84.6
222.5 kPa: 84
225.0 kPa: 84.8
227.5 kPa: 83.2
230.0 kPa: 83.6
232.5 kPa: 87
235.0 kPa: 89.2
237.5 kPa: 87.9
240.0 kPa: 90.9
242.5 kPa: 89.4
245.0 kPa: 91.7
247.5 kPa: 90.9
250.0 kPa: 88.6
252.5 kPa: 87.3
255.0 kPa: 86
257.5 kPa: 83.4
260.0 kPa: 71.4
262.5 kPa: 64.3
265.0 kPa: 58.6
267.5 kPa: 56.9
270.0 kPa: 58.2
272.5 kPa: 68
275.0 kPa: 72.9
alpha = 90.9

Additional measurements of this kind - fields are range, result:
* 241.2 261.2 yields 91.7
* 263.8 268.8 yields 58.6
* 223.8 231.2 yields 84.8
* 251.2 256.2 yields 87.3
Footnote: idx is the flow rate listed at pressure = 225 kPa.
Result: 84.8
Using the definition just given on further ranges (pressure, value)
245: 91.7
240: 90.9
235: 89.2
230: 83.6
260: 71.4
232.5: 87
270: 58.2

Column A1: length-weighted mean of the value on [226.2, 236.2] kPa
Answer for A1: 85.7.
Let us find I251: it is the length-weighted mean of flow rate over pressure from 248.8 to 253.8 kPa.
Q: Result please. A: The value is 87.9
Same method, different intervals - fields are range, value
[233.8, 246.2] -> 89.8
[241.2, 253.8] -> 89.6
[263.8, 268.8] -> 57.7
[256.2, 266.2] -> 69.6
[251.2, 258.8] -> 85.5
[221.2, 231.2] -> 83.9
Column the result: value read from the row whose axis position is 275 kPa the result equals 72.9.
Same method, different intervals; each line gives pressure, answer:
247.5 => 90.9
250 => 88.6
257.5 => 83.4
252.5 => 87.3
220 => 84.6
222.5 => 84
